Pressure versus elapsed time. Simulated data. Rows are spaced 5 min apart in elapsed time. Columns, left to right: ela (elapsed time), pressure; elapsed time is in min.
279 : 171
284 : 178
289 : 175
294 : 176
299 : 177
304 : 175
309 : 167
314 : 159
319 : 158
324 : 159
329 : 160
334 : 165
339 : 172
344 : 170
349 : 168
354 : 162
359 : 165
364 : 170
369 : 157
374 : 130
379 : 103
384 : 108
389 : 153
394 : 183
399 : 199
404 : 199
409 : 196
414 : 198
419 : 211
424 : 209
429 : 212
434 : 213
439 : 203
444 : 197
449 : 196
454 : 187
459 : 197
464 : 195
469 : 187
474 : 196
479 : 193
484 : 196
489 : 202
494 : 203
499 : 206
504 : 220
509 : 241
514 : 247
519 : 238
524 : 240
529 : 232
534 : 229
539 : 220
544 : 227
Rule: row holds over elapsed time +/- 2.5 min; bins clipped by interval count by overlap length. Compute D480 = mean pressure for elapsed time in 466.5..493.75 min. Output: 195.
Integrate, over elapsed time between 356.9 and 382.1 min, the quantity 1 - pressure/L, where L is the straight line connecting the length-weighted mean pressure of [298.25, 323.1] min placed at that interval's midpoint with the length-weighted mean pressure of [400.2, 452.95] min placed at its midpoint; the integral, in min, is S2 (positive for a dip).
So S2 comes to 5.54 min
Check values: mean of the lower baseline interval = 166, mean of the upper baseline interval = 203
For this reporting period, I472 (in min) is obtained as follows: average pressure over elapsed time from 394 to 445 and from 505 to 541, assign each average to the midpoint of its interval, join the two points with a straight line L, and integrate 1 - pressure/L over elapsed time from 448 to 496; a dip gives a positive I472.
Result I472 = 5.25 min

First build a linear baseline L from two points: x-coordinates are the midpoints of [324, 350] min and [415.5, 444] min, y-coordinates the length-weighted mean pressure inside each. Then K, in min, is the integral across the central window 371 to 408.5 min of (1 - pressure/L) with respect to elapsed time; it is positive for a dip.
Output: 6.9 min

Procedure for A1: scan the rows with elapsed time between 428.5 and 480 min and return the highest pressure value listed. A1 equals 213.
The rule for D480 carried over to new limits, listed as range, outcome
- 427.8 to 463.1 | 200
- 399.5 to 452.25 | 203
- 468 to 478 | 192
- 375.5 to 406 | 156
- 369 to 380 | 128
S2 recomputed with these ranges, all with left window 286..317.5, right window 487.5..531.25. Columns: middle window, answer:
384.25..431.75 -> 1.9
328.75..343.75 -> 1.1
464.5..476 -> 1.3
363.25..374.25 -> 2.0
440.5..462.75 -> 1.7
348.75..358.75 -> 1.1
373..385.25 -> 5.1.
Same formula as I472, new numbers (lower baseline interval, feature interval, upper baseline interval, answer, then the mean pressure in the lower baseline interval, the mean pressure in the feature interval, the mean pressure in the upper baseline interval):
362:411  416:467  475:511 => -4.98 min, 159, 202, 208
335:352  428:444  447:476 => -1.65 min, 169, 207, 193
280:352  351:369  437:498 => 1.23 min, 169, 165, 196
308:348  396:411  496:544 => -0.62 min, 164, 198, 230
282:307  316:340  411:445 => 2.81 min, 176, 162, 206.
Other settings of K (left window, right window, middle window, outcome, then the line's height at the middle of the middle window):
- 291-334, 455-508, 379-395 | 3.9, 181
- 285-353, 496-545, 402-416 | -0.1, 196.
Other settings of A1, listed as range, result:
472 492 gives 202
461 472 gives 195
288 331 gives 177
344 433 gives 212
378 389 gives 153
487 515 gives 247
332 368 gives 172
